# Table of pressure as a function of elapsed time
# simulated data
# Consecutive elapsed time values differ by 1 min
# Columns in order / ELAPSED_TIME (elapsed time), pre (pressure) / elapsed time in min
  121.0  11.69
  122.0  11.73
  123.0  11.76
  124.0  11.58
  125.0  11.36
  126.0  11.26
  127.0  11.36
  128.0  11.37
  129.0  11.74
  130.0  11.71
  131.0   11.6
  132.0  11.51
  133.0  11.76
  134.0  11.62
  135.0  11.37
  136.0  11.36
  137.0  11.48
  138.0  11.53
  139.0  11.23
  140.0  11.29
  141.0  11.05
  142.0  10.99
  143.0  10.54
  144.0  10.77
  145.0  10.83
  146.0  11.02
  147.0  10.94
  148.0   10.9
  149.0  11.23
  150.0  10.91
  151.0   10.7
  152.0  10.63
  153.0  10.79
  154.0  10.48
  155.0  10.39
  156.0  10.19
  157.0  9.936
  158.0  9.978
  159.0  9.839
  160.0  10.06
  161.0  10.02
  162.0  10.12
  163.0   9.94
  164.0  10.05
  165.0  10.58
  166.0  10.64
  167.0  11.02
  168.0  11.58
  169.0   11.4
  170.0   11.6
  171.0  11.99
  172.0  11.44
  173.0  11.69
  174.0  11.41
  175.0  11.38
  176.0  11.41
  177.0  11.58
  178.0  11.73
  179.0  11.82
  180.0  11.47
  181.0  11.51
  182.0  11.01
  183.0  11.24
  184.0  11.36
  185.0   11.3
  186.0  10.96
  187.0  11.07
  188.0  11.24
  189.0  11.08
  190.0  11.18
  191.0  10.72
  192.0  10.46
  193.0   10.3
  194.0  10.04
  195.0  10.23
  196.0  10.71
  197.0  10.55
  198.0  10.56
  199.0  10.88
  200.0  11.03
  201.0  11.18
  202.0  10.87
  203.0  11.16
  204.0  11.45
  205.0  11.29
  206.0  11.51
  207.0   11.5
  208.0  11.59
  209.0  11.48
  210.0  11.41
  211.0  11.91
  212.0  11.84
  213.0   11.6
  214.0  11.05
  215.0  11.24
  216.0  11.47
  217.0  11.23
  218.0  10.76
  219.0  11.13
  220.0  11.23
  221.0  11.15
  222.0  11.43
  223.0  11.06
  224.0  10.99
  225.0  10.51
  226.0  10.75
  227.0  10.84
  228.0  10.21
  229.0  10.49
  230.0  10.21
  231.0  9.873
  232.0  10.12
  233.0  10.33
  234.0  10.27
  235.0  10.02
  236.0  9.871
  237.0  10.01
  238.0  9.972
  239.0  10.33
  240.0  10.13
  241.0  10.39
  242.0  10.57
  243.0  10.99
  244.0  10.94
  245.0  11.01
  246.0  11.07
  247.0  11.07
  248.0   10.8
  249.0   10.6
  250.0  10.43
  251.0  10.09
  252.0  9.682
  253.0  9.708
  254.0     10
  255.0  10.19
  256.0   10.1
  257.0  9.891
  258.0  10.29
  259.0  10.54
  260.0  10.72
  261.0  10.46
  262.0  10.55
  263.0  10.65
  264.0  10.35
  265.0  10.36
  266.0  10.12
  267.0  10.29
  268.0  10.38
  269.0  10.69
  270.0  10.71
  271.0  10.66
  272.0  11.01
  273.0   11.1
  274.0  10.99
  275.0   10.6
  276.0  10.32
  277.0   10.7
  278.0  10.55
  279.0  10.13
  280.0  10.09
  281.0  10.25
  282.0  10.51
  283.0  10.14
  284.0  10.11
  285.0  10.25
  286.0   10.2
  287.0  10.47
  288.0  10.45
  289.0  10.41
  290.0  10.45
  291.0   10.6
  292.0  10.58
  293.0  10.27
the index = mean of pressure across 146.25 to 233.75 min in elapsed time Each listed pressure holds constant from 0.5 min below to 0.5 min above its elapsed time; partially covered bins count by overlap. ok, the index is 10.9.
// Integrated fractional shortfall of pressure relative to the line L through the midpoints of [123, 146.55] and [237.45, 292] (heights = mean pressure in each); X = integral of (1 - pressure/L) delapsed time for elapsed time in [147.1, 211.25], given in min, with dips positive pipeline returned 0.4 min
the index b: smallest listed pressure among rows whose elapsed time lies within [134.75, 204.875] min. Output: 9.839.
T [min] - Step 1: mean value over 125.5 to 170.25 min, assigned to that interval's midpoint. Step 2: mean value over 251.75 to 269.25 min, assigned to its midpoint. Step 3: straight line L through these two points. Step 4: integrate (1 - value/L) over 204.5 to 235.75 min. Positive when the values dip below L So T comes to -1.4 min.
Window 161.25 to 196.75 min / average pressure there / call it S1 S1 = 11.1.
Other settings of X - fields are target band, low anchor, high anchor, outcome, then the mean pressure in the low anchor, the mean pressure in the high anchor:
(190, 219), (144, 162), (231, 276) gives -1.7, 10.5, 10.4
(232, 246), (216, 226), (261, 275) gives 0.6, 11.1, 10.6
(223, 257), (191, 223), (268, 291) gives 1.4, 11.1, 10.5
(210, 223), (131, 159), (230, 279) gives -0.9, 10.9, 10.4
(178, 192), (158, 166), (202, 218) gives -0.6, 10.1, 11.4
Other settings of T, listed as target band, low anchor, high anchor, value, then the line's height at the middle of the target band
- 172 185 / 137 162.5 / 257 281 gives -1.0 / 10.6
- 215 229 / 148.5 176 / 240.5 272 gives -0.5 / 10.6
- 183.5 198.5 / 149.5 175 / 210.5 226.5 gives 0.2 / 11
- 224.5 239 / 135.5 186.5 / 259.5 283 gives 0.6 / 10.7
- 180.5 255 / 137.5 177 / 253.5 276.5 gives -1.2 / 10.6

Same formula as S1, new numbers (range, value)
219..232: 10.7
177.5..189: 11.3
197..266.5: 10.7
